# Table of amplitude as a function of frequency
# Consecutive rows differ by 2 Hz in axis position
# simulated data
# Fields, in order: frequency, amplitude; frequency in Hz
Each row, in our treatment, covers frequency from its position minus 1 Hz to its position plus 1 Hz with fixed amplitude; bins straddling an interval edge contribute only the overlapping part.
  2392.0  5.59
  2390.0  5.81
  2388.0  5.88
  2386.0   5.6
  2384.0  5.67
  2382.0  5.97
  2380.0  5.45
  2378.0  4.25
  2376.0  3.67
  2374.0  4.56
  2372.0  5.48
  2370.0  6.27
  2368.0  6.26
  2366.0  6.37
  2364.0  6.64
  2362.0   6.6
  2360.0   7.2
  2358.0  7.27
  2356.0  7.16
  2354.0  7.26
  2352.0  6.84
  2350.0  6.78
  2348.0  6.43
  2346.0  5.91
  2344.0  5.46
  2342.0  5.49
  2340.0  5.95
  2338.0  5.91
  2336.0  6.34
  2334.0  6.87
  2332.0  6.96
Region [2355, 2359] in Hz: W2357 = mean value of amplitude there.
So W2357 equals 7.21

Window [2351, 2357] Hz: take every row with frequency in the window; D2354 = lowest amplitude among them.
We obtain 6.84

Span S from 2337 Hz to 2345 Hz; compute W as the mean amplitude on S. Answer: 5.7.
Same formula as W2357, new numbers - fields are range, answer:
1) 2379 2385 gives 5.7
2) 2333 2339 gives 6.37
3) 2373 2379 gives 4.16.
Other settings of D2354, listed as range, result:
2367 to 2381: 3.67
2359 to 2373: 5.48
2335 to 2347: 5.46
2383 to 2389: 5.6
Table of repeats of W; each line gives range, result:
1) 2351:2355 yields 7.05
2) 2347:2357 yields 6.89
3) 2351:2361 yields 7.15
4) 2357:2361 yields 7.23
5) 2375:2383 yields 4.83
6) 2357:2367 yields 6.82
